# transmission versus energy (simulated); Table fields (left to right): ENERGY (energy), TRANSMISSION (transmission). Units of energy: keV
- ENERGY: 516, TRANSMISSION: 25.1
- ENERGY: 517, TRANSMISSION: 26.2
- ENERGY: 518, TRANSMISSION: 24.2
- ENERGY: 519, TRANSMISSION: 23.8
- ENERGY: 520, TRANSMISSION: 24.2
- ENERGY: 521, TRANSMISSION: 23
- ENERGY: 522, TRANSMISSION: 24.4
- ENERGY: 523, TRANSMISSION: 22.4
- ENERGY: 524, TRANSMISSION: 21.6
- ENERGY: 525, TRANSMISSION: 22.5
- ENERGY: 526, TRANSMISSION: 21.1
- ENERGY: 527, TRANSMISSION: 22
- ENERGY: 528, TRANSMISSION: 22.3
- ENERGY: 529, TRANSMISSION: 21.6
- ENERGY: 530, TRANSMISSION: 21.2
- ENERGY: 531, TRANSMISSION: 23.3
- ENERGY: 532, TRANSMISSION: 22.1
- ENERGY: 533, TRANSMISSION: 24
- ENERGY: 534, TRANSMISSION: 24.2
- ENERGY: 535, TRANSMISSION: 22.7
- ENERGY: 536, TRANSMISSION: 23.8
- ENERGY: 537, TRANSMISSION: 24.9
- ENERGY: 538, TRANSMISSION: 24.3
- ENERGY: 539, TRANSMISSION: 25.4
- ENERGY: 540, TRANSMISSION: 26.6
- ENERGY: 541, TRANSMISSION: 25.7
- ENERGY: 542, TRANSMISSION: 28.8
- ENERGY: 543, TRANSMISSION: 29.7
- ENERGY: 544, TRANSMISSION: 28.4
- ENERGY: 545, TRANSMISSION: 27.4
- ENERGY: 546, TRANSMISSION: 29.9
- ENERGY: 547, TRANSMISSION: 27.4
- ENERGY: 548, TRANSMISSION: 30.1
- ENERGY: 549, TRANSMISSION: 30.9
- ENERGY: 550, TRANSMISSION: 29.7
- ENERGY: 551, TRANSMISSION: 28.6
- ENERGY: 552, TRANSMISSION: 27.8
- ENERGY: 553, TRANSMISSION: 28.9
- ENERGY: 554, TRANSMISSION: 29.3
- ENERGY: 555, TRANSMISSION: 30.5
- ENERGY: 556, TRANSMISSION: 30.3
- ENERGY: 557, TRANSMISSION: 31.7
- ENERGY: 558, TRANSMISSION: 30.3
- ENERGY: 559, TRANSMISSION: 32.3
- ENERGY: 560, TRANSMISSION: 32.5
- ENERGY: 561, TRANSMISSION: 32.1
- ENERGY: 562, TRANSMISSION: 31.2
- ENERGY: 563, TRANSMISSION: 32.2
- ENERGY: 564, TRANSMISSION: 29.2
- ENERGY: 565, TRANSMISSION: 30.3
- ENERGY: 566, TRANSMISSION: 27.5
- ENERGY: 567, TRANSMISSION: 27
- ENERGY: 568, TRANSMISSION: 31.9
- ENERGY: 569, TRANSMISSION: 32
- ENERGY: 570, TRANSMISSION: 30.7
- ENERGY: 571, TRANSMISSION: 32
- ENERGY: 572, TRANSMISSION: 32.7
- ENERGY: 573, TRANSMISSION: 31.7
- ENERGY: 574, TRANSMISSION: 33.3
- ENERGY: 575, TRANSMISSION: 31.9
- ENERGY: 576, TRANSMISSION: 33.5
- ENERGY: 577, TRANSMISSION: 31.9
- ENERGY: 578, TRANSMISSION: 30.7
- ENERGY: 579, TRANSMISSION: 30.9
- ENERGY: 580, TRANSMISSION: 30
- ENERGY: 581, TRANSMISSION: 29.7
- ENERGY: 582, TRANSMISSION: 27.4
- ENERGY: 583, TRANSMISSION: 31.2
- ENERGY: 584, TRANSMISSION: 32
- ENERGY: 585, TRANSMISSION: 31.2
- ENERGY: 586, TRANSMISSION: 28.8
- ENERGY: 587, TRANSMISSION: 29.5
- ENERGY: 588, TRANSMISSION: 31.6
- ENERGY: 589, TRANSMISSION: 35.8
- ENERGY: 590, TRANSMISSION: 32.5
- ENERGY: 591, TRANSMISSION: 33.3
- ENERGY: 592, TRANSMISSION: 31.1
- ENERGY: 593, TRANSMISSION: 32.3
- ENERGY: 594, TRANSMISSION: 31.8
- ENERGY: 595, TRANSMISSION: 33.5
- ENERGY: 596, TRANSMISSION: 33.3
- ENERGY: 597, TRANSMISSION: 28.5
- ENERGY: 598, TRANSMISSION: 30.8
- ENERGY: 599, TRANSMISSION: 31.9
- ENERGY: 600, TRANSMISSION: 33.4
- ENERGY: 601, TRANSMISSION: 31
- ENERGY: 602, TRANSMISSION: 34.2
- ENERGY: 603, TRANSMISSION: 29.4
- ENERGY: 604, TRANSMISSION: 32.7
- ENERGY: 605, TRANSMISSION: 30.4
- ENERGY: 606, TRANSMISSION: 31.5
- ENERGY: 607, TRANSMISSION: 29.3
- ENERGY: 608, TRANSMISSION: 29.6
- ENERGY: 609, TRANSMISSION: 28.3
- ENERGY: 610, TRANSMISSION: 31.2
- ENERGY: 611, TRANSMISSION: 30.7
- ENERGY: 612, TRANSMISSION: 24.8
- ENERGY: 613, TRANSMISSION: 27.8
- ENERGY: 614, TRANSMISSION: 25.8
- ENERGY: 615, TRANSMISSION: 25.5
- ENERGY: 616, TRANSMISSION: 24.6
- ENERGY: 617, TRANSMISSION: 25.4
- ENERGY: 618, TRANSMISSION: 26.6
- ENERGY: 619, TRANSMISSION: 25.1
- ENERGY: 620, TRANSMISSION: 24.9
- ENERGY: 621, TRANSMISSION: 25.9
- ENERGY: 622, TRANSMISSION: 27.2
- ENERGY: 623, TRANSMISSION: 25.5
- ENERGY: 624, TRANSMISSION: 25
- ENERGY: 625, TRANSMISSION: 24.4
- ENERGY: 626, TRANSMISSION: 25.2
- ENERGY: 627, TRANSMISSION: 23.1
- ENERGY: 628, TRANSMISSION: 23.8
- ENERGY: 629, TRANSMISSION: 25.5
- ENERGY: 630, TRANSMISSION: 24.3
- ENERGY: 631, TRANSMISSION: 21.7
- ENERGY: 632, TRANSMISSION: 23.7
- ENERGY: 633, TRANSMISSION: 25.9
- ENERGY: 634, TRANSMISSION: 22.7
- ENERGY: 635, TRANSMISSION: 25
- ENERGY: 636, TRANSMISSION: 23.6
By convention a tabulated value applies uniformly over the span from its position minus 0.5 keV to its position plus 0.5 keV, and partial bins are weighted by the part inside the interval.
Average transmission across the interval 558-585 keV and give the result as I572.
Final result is 31.1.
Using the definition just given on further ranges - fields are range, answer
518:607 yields 28.9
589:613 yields 31.1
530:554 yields 26.7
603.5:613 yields 29.7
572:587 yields 31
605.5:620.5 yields 27.4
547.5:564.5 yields 30.4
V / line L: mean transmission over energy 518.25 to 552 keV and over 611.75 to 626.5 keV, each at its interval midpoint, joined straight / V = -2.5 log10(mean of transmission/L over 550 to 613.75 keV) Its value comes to -0.21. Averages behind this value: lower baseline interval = 25.1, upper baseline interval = 25.6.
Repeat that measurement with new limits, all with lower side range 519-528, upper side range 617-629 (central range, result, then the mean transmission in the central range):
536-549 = -0.18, 27.4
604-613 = -0.19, 29.6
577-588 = -0.25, 30.3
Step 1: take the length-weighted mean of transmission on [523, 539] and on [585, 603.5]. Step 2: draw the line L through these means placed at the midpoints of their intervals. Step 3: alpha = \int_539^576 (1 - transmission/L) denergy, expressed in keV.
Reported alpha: -4.8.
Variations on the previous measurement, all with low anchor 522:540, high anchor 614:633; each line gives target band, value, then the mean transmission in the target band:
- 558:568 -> -2.9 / 30.5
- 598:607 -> -2.6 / 31.6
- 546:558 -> -3.1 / 29.6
